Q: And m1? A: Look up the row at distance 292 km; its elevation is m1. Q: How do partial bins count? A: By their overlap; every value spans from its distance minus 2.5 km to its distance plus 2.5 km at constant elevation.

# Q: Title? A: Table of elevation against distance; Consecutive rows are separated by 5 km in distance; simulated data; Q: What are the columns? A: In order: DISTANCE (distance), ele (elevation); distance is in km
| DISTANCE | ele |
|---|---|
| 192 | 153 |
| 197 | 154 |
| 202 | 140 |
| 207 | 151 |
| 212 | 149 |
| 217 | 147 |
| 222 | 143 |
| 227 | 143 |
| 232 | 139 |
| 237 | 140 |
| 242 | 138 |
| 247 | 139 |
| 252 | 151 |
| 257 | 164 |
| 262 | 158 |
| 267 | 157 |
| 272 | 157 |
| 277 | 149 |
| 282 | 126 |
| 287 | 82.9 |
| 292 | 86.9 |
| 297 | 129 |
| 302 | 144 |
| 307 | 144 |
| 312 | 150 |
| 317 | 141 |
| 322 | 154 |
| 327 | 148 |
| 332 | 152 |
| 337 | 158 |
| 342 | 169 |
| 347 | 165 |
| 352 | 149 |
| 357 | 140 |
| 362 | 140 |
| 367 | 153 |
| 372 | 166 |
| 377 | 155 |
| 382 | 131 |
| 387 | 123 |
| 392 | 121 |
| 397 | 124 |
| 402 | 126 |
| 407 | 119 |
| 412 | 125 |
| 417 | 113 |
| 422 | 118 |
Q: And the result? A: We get 86.9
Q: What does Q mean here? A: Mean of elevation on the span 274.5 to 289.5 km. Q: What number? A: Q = 119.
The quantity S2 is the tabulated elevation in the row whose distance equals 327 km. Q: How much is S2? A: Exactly 148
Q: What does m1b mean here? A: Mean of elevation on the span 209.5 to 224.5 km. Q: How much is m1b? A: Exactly 146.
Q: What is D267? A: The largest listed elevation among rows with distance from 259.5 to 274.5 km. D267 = 158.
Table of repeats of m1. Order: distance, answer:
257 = 164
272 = 157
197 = 154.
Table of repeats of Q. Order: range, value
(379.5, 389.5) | 127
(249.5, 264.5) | 158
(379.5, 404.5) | 125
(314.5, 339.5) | 151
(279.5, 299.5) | 106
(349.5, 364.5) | 143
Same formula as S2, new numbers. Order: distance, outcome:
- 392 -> 121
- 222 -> 143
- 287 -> 82.9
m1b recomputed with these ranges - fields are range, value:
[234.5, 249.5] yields 139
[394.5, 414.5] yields 124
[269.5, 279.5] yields 153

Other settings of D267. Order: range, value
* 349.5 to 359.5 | 149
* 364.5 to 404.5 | 166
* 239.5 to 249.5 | 139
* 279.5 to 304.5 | 144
